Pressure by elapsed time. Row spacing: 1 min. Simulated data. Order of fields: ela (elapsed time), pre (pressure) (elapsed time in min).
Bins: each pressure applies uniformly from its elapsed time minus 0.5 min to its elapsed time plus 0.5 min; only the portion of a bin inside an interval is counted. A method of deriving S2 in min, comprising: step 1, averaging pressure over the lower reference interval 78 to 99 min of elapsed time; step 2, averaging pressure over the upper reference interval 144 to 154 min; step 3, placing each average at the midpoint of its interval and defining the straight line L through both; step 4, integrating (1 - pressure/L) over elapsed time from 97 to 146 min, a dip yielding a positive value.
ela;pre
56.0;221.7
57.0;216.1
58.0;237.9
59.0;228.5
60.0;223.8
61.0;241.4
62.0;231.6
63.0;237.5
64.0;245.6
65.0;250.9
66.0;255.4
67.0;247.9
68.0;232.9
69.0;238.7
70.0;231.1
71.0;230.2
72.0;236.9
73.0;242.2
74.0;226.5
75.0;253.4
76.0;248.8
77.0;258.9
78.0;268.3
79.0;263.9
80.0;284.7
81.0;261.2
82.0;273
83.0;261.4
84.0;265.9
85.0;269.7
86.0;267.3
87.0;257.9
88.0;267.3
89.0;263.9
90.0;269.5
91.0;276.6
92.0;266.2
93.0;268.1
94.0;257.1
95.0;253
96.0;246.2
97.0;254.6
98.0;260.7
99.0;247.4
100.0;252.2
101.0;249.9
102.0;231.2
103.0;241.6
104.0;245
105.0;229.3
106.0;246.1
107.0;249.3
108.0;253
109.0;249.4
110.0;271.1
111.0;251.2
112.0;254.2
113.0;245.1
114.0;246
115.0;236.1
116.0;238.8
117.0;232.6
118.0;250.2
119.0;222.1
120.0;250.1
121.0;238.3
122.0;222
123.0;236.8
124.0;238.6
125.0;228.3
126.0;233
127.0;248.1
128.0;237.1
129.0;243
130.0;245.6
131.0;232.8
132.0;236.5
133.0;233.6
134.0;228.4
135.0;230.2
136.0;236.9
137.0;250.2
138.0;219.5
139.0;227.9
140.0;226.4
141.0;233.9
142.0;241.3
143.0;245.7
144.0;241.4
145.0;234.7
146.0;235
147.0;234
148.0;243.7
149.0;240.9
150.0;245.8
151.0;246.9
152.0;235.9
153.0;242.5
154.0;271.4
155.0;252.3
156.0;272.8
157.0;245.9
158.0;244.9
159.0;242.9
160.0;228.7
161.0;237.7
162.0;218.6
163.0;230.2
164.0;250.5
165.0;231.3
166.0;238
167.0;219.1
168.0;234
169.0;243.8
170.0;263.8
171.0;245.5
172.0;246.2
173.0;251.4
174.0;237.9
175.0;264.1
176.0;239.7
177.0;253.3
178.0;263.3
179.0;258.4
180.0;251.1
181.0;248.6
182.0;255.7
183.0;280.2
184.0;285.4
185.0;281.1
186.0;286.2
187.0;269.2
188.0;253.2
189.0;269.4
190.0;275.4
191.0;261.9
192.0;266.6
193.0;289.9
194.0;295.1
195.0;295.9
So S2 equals 2.2 min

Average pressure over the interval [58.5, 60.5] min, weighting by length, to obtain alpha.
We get 226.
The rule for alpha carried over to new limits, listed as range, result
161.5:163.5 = 224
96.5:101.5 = 253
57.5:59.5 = 233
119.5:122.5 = 237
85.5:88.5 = 264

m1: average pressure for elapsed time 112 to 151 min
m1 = 237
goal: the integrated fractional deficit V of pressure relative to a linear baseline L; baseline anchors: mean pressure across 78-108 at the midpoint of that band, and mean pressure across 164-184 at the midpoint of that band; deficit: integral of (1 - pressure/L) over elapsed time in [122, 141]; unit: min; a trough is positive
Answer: 1.4 min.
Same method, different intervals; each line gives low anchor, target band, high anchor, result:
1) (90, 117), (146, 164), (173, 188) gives 1.0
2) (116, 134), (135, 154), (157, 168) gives -0.2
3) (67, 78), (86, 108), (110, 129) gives -1.2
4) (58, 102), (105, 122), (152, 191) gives 0.5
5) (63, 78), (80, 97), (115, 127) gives -1.7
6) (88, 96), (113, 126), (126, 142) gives 0.4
